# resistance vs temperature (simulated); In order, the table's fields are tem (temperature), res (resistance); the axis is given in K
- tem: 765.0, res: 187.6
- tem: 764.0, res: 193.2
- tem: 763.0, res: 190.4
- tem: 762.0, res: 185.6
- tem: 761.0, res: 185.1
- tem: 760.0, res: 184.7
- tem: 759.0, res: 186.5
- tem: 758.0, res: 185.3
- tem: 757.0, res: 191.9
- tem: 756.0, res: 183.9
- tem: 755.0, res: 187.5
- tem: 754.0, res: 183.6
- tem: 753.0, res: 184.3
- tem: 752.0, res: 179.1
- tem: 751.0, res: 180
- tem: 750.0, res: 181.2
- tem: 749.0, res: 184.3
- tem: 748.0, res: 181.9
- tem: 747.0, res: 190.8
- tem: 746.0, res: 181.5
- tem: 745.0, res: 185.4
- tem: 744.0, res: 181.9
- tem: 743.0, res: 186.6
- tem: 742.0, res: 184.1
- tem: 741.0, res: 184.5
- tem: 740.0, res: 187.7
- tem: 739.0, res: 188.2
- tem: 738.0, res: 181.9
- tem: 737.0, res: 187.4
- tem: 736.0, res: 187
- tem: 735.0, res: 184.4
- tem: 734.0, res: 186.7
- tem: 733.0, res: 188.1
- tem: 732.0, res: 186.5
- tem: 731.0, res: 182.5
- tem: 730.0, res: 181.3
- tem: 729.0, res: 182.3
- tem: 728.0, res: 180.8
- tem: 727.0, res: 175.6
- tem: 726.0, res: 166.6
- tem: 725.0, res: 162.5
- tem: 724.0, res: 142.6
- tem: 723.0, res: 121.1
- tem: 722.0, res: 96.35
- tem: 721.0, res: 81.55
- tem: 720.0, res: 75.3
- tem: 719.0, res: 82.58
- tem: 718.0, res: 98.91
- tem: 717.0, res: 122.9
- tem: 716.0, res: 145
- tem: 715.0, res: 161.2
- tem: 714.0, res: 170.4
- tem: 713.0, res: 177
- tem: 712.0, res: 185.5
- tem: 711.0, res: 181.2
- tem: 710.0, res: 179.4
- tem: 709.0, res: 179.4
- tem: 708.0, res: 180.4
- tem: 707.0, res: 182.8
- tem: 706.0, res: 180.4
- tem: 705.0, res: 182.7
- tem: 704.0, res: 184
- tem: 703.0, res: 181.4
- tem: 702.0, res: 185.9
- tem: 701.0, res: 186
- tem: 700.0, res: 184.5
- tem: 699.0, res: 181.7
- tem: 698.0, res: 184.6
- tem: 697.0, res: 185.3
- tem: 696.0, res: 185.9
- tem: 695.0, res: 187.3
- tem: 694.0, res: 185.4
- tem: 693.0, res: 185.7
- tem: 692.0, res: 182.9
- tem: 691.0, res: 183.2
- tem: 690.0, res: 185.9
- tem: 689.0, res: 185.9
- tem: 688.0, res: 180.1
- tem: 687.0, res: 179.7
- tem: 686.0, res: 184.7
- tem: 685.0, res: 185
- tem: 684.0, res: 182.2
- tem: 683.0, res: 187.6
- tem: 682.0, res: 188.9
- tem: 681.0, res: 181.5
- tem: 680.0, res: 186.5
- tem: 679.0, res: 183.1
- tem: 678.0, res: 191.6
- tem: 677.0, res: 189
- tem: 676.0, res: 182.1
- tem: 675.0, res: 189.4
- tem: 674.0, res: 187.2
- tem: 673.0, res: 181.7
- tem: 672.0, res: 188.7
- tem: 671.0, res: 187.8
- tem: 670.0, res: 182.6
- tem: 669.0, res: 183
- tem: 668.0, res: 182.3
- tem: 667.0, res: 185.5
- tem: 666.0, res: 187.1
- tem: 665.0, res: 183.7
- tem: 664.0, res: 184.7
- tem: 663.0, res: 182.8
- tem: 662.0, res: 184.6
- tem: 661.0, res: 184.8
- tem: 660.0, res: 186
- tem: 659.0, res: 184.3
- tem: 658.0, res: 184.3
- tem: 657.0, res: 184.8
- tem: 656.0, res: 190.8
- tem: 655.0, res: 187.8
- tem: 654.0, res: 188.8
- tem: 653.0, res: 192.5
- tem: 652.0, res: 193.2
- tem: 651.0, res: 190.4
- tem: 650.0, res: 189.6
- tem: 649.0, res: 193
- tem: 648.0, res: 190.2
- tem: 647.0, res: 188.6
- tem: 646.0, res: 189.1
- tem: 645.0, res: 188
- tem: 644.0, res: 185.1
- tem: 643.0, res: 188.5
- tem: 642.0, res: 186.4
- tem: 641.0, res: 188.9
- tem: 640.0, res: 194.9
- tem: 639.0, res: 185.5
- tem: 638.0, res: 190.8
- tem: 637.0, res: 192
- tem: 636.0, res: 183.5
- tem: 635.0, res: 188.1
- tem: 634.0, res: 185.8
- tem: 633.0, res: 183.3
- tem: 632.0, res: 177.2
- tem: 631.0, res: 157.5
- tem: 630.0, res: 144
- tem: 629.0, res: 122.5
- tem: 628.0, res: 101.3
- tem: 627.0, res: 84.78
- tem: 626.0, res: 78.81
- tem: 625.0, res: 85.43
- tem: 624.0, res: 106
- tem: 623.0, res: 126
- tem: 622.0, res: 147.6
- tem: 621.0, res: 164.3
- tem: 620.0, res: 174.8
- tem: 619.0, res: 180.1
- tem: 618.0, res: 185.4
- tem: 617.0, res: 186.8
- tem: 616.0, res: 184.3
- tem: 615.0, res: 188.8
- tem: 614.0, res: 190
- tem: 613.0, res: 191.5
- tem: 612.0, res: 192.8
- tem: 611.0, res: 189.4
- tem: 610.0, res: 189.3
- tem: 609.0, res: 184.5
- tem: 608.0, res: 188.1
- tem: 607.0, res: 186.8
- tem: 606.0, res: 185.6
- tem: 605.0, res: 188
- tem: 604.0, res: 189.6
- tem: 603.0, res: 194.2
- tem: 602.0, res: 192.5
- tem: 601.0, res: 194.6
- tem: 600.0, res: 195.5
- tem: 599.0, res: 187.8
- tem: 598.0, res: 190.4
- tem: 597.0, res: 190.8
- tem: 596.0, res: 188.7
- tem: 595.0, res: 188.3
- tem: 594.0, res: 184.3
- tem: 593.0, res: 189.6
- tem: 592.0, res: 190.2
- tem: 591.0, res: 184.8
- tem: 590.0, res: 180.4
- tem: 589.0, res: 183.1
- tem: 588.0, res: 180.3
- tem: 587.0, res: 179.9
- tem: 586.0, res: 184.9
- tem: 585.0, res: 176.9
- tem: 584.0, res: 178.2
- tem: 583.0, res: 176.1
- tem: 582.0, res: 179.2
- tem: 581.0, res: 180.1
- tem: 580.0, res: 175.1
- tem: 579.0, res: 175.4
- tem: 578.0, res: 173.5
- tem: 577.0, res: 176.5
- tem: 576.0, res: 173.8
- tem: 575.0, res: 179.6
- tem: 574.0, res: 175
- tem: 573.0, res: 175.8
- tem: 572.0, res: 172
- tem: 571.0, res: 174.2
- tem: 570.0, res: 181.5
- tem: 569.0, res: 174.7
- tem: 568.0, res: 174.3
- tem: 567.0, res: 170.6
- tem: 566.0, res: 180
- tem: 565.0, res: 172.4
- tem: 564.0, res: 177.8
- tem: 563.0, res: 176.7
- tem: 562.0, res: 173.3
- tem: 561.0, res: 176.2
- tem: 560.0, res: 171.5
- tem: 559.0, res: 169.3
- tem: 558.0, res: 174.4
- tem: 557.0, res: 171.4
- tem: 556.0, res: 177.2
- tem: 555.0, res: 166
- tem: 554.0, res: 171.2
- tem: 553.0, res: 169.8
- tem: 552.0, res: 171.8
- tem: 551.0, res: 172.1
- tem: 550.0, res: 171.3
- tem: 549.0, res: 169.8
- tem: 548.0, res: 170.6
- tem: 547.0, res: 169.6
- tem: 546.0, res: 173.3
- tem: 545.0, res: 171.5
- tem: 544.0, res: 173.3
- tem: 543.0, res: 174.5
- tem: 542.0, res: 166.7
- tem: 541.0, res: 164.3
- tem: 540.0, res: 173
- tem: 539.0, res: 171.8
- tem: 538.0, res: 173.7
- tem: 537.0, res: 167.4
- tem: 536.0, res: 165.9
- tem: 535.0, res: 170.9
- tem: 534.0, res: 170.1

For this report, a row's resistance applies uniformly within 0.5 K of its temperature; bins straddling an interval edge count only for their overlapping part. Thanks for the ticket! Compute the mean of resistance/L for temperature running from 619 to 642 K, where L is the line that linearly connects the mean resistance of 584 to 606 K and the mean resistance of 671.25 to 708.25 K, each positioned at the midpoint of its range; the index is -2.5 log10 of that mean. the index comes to 0.20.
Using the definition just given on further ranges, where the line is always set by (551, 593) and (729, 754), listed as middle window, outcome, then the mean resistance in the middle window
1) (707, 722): 0.26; 144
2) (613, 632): 0.21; 147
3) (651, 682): -0.03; 186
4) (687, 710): -0.01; 184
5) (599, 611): -0.07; 190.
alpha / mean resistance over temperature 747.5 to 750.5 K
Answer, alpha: 182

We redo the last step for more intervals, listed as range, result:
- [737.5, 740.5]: 186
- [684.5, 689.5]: 183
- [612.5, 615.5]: 190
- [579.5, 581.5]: 178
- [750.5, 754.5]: 182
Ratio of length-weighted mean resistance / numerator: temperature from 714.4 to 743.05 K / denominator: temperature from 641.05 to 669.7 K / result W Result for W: 0.84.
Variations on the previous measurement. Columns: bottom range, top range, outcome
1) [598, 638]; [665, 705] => 1.09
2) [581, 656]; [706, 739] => 0.90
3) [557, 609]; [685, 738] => 0.93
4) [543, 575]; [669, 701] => 1.07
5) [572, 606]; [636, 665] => 1.03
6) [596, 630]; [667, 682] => 1.11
